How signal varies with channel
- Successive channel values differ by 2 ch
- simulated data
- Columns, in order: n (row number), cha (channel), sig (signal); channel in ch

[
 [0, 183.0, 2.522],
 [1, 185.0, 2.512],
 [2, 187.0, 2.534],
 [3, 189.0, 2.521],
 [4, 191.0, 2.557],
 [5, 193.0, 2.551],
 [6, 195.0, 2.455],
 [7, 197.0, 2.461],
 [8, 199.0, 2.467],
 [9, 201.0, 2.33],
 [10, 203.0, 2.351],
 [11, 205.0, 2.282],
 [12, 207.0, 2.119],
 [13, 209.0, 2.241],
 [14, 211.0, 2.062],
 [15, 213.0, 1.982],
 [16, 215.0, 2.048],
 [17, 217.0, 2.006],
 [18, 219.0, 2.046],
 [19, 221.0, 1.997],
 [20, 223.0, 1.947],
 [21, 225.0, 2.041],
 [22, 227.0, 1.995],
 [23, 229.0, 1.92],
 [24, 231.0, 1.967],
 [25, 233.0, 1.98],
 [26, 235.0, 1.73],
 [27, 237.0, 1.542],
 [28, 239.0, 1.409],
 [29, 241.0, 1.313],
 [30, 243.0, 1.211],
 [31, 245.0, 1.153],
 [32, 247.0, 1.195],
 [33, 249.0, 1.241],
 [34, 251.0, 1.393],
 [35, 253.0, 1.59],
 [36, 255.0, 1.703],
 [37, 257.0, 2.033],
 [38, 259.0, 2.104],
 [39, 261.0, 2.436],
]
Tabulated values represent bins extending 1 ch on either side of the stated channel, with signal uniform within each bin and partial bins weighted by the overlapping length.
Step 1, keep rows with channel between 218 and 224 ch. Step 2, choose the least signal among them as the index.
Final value 1.947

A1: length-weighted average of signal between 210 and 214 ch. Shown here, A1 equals 2.02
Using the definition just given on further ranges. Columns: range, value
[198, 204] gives 2.38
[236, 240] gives 1.48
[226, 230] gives 1.96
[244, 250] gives 1.2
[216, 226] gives 2.01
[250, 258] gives 1.68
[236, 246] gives 1.33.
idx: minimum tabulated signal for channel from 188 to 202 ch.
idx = 2.33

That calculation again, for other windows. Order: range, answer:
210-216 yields 1.982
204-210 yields 2.119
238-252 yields 1.153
